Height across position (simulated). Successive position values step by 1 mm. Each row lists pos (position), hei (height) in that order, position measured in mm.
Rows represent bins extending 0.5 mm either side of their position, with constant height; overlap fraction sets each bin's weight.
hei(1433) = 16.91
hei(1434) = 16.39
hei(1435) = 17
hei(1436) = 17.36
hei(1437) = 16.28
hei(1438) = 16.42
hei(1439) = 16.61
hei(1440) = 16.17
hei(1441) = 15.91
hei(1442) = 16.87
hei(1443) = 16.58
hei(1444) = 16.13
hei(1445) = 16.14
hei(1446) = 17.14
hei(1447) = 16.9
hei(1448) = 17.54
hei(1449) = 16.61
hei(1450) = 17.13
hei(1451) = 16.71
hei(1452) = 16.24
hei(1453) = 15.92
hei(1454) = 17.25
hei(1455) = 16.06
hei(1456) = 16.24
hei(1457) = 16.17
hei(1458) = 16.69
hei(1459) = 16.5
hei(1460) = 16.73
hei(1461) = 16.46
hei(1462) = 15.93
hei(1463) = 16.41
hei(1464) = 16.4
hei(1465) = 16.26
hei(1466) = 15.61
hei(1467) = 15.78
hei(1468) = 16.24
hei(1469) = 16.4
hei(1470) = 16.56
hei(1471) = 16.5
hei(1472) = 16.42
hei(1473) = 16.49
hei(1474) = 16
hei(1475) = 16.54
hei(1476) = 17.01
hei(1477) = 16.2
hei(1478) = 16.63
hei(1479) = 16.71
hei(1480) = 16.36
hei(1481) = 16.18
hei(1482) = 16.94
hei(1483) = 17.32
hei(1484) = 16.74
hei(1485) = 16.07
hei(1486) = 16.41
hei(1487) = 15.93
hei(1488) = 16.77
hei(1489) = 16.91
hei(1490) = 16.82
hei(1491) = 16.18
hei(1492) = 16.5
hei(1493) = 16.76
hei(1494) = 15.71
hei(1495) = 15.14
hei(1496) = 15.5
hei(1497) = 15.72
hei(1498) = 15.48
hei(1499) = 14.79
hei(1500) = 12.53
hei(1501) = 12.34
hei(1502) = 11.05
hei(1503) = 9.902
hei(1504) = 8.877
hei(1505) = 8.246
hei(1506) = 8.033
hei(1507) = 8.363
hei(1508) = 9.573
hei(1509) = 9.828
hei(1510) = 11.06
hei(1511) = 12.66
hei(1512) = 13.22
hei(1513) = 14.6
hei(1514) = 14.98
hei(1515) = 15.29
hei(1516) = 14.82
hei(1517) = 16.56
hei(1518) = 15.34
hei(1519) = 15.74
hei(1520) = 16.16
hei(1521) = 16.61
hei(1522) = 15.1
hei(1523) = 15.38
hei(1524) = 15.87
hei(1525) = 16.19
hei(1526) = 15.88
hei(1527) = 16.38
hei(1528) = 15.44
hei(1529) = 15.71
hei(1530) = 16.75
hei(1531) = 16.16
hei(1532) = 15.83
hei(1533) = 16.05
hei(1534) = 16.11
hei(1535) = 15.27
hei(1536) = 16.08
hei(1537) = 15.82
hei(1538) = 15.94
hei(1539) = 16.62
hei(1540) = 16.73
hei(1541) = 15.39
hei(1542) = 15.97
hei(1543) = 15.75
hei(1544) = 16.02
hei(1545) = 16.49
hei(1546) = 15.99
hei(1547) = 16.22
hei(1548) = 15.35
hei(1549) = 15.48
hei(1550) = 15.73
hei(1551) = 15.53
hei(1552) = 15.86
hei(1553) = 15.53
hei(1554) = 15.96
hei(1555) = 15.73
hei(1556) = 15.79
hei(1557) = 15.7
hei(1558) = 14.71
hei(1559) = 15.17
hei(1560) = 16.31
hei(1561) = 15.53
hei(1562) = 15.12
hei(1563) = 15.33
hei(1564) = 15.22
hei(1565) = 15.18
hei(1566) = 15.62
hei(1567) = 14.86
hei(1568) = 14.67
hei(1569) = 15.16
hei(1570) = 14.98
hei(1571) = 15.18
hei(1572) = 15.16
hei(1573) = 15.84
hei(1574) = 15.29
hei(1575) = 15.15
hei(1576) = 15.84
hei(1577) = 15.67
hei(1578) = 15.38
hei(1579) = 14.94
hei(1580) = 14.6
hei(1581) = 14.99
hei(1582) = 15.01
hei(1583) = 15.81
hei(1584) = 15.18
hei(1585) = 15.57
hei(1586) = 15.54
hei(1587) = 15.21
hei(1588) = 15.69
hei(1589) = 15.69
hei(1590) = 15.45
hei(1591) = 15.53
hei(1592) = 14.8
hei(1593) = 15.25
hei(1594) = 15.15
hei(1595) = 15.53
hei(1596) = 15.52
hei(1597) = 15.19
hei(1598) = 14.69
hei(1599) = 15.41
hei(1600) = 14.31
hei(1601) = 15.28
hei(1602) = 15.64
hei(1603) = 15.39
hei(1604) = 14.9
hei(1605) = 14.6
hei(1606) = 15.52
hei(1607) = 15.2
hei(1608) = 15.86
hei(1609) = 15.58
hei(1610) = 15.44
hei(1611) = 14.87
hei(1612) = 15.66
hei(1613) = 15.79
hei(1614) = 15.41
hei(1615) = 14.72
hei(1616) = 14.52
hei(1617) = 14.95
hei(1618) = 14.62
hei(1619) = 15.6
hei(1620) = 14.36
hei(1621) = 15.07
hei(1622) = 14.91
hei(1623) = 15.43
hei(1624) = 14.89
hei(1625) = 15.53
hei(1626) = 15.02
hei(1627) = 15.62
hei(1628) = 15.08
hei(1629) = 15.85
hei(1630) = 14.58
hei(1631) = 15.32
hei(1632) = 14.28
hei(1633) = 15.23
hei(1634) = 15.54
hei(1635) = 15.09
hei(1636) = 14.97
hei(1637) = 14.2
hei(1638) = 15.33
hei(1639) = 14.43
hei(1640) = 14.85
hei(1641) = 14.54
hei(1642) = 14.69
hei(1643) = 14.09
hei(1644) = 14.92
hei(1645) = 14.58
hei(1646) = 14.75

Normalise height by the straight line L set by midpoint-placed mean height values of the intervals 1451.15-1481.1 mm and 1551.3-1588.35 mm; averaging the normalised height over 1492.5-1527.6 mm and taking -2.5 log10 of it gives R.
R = 0.163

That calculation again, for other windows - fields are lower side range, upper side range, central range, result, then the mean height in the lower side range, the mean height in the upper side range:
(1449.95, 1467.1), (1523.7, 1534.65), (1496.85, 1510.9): 0.411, 16.4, 16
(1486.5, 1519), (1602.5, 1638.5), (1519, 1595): -0.093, 13.6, 15.1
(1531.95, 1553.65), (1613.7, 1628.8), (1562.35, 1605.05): 0.015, 15.9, 15.1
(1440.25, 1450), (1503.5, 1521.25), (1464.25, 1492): -0.121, 16.7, 12.7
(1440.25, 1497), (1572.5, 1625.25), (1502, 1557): 0.081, 16.4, 15.2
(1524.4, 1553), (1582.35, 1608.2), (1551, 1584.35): 0.018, 15.9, 15.3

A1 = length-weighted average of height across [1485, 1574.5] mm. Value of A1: 15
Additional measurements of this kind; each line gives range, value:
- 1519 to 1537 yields 15.9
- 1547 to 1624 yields 15.3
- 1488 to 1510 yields 13.1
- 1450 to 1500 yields 16.3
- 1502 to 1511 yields 9.53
